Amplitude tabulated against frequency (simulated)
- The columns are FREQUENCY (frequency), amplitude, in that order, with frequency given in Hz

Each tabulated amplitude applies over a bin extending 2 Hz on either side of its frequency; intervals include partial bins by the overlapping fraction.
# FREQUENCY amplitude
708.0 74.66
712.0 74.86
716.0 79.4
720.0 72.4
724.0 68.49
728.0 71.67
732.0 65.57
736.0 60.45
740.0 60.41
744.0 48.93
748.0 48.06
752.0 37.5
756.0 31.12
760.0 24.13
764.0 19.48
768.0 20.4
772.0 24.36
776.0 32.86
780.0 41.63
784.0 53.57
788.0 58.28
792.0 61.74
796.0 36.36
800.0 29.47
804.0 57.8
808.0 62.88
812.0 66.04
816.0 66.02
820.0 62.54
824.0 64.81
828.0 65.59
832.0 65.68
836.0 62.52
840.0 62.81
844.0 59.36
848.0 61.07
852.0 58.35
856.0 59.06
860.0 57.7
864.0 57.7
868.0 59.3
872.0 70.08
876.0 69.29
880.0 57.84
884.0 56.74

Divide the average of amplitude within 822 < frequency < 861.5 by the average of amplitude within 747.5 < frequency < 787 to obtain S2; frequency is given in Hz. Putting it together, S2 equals 1.8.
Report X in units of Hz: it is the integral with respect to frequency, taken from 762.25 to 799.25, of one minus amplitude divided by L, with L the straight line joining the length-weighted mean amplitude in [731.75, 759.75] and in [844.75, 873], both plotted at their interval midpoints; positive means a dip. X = 9.48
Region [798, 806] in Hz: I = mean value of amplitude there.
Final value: 43.6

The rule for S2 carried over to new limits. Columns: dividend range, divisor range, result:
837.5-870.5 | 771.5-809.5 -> 1.28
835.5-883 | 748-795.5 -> 1.64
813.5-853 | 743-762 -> 1.69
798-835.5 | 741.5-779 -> 1.85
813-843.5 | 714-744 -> 0.96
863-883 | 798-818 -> 1.11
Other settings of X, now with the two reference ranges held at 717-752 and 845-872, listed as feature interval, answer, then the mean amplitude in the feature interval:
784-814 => 3.5 Hz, 53.2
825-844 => -1.2 Hz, 63.7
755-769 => 8.6 Hz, 23.5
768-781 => 6.5 Hz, 30.4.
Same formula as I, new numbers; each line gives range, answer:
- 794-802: 32.9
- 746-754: 42.8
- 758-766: 21.8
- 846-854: 59.7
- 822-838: 64.7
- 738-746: 54.7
